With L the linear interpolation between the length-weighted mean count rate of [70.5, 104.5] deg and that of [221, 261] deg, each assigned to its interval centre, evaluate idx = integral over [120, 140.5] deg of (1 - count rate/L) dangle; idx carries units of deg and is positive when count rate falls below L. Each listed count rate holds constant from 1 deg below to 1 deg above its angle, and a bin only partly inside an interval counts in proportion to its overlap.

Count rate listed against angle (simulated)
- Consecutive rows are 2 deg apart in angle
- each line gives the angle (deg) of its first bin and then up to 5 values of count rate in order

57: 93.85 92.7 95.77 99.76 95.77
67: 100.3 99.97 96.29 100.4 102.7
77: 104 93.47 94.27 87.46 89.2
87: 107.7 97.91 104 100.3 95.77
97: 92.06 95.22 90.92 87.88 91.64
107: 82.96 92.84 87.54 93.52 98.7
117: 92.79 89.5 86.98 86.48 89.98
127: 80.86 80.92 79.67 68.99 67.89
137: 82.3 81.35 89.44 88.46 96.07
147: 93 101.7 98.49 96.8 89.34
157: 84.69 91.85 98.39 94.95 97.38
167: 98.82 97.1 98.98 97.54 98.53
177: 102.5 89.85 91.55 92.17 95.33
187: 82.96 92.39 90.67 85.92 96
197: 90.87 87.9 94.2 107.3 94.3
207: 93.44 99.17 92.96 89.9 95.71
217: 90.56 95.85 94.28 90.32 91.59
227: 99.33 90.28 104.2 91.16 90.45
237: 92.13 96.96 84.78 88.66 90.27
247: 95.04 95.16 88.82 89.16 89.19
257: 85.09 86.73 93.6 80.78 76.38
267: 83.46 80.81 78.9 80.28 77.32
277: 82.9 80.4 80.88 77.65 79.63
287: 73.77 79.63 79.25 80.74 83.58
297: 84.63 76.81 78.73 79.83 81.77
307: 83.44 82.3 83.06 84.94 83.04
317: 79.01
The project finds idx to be 3.09 deg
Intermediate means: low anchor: 96.4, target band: 80.8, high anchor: 91.7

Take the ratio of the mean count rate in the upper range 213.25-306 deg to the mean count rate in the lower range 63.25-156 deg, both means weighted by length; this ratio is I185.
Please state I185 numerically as 0.9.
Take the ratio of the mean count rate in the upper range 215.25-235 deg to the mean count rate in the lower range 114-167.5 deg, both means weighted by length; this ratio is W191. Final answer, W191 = 1.06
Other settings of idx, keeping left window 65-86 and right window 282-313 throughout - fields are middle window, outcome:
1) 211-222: -0.9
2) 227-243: -1.5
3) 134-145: 1.1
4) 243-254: -1.0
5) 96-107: 0.5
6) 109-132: 1.3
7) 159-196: -2.1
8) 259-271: 0.0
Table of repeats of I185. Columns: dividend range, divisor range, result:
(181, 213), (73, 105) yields 0.97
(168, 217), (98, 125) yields 1.04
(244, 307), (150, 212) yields 0.88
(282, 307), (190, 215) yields 0.85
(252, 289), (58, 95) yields 0.84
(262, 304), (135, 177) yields 0.86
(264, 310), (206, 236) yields 0.85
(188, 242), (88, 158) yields 1.04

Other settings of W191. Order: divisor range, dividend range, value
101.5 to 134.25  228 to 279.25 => 1.01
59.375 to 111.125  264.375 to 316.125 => 0.84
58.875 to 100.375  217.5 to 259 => 0.94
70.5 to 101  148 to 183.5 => 0.98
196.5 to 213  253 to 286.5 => 0.87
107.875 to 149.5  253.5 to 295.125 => 0.94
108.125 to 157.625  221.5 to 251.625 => 1.05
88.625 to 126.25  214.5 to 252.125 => 1.01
